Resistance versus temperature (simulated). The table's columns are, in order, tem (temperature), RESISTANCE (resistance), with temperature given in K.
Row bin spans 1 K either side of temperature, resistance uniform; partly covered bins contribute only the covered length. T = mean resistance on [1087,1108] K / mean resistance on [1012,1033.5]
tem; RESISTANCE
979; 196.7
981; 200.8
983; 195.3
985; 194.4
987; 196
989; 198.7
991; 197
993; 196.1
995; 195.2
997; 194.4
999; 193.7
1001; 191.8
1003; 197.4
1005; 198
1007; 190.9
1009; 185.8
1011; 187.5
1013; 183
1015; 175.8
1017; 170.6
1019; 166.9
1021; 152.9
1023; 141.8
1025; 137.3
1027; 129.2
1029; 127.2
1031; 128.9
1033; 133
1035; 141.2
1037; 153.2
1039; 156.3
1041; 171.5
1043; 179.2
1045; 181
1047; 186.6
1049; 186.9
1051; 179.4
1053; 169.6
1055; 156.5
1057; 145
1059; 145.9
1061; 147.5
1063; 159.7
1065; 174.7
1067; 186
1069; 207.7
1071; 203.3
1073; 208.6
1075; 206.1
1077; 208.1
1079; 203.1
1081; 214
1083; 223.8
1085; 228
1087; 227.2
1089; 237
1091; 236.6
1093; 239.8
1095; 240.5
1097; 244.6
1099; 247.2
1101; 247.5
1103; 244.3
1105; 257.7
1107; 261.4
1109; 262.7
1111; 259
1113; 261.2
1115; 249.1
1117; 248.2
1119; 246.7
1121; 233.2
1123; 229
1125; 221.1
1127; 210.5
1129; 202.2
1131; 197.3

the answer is 1.63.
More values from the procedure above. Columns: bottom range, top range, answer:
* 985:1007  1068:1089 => 1.10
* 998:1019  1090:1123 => 1.33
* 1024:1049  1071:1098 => 1.46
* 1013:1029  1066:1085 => 1.35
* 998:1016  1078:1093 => 1.19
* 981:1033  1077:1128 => 1.35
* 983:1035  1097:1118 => 1.45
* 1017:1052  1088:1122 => 1.59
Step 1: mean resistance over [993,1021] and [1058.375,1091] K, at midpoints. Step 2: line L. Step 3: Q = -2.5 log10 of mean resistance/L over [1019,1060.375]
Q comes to 0.24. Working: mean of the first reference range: 186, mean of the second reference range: 201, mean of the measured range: 155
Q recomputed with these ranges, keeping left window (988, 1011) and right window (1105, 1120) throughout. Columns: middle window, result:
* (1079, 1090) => 0.077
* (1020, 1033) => 0.465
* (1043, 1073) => 0.278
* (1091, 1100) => 0.018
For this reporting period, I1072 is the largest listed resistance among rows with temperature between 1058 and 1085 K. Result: 228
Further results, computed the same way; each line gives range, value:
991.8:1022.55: 198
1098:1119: 262.7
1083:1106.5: 257.7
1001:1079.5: 208.6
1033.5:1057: 186.9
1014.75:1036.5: 175.8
